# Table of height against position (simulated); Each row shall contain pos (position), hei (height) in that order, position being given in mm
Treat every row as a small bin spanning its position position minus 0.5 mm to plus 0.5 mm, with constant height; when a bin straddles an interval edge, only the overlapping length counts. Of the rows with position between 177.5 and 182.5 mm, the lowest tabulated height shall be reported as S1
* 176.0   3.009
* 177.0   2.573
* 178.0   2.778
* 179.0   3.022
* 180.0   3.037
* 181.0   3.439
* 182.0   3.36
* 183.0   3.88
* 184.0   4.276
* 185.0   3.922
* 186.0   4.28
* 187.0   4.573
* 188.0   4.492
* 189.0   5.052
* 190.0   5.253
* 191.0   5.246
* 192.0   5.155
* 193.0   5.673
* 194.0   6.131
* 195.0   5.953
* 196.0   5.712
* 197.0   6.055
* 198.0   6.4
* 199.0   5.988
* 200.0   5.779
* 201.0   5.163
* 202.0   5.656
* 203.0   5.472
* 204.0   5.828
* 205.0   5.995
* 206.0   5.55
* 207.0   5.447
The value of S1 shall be 2.778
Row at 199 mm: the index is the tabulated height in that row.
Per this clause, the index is 5.988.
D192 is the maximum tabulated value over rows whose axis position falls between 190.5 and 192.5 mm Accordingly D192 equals 5.246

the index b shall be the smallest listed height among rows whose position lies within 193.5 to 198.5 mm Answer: 5.712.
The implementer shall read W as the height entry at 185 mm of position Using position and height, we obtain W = 3.922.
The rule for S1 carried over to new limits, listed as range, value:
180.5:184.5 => 3.36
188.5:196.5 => 5.052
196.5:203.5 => 5.163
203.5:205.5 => 5.828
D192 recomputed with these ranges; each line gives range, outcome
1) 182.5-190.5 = 5.253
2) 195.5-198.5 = 6.4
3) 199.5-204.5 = 5.828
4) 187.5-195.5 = 6.131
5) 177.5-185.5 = 4.276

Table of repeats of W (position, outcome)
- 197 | 6.055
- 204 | 5.828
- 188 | 4.492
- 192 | 5.155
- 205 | 5.995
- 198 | 6.4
